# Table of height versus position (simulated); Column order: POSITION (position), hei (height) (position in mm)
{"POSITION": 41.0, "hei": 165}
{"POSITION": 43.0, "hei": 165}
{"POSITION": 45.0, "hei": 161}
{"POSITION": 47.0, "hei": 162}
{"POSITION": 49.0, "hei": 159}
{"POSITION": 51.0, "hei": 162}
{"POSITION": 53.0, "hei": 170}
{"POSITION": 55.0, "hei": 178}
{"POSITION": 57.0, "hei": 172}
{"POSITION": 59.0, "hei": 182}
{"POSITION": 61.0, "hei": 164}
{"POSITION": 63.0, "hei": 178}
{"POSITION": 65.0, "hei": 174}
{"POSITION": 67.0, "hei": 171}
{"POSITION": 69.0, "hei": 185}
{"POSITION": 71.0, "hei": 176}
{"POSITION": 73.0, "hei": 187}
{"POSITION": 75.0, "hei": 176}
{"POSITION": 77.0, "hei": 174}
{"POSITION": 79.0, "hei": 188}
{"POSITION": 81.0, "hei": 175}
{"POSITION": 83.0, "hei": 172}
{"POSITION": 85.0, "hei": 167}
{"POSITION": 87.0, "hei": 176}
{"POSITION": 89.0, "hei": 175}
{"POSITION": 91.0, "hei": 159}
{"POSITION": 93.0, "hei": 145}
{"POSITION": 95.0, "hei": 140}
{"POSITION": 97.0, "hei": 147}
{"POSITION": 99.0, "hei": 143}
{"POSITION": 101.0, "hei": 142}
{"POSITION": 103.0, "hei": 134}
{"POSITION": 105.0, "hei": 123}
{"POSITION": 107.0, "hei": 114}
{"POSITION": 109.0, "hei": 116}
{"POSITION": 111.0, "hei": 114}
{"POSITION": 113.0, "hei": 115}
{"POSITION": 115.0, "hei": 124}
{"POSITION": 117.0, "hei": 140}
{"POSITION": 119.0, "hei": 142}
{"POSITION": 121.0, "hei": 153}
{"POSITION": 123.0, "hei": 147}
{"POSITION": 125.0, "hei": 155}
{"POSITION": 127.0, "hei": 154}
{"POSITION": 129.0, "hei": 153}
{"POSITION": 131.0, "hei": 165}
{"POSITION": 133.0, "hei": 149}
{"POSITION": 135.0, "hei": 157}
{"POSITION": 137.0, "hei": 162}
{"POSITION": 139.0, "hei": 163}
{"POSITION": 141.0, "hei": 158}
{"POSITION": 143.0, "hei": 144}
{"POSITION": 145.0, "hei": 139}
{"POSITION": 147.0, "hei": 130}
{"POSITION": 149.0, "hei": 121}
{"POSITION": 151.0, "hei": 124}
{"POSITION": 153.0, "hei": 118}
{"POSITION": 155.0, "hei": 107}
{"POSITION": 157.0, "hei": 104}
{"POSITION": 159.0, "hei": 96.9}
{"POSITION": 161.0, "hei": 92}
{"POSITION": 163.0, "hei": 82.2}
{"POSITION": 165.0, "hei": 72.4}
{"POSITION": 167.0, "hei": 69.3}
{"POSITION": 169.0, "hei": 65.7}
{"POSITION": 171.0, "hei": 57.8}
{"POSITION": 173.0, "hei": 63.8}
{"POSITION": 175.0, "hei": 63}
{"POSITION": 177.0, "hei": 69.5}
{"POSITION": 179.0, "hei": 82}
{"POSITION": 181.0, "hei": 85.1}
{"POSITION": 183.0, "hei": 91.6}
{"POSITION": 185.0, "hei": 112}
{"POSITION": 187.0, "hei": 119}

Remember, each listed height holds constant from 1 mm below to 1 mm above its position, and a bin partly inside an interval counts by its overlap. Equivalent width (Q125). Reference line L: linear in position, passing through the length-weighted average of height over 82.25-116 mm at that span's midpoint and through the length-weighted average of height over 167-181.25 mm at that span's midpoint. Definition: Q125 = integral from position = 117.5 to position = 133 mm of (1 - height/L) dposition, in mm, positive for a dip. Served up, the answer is -4.9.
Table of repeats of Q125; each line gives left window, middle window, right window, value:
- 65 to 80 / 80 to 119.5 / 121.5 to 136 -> 5.8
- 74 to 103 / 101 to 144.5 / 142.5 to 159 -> -1.2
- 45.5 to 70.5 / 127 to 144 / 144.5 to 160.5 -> -4.1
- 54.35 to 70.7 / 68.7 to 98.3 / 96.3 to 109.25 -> -3.1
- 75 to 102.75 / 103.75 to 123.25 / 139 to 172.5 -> 1.7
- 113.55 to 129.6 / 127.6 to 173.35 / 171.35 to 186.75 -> -1.0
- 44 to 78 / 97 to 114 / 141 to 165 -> 2.1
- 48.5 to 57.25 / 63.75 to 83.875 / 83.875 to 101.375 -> -2.0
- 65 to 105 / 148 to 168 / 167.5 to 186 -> -0.7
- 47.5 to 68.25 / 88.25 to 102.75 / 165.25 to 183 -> -1.1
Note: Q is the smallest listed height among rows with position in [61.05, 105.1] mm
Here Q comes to 123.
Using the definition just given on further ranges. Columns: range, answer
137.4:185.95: 57.8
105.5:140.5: 114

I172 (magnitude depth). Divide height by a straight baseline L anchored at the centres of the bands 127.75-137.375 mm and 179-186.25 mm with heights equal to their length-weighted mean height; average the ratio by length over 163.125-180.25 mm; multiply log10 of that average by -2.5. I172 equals 0.489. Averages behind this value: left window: 157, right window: 95.1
